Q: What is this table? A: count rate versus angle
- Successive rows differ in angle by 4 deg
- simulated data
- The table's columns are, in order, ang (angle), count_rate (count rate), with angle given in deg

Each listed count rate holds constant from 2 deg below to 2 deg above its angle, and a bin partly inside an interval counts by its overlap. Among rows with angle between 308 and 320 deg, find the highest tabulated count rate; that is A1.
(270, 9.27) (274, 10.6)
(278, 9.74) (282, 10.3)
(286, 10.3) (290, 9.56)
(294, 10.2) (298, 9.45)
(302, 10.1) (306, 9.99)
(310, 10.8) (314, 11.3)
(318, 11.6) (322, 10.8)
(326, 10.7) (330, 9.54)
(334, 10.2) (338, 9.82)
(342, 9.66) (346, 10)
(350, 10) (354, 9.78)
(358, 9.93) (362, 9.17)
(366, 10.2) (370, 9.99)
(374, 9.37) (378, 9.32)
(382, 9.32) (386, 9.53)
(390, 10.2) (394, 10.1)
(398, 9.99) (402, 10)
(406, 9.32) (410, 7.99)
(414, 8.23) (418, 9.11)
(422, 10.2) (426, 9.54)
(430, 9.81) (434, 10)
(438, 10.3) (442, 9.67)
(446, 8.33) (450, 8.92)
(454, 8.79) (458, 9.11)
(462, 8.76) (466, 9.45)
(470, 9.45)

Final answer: 11.6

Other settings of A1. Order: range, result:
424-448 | 10.3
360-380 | 10.2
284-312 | 10.8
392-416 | 10.1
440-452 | 9.67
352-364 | 9.93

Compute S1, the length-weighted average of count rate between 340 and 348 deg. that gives 9.83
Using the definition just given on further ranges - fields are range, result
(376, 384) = 9.32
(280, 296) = 10.1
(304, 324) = 10.9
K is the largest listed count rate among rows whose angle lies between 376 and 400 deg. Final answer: 10.2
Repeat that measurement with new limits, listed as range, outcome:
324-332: 10.7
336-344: 9.82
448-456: 8.92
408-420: 9.11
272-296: 10.6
